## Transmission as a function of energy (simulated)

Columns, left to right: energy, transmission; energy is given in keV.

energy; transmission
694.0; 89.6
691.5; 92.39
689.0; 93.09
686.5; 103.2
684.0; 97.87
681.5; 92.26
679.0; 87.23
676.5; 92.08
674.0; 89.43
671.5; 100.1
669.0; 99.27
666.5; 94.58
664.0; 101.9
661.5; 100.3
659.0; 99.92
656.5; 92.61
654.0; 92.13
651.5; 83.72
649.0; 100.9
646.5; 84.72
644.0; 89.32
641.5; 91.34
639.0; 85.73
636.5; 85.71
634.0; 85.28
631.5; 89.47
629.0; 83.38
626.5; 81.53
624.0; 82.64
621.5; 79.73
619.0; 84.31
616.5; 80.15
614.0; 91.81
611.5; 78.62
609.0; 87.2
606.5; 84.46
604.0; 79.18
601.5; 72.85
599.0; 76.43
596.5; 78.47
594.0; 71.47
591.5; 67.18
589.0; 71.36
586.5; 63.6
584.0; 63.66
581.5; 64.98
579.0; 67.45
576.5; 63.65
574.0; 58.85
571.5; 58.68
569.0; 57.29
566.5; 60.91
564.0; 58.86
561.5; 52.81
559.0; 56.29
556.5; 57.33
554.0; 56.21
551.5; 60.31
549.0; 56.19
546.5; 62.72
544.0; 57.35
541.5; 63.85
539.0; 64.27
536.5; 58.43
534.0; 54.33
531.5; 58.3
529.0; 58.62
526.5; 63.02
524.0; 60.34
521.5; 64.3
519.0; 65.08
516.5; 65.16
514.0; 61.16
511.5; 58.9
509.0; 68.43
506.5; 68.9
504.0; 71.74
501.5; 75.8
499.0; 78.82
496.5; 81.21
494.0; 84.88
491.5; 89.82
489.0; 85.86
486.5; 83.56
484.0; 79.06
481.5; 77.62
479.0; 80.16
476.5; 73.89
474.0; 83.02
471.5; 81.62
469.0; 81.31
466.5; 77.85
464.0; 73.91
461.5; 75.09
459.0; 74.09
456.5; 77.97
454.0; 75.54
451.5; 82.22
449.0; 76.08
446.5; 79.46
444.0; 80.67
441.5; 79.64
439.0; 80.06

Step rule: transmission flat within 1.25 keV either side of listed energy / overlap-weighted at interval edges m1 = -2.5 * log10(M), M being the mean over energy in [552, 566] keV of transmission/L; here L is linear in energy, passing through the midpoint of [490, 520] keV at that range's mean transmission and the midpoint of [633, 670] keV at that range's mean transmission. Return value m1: 0.37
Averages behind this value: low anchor 72.7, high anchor 92.5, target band 56.8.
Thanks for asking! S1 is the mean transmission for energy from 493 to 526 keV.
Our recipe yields 69.3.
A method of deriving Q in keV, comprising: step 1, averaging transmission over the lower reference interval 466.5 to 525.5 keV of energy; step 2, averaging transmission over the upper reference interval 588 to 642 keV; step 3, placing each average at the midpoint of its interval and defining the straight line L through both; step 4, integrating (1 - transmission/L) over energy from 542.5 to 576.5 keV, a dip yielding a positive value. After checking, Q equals 8.69 keV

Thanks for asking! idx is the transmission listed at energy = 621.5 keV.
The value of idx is 79.73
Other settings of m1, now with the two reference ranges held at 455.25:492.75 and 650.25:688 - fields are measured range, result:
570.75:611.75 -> 0.245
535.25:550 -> 0.369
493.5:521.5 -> 0.171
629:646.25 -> 0.064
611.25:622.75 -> 0.096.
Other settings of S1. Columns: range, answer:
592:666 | 85.9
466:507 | 79.9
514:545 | 61.1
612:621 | 84.4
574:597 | 67.1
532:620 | 66.8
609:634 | 83.8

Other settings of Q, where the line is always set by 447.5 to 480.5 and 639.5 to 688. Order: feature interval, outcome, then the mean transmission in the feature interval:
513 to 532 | 4.7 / 62.2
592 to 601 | 1.4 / 74.5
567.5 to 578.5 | 3.4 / 60.2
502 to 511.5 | 1.5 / 68.8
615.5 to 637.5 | 1.8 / 83.6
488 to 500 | -0.6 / 84.2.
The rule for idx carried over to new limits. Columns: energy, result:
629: 83.38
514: 61.16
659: 99.92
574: 58.85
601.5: 72.85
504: 71.74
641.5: 91.34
